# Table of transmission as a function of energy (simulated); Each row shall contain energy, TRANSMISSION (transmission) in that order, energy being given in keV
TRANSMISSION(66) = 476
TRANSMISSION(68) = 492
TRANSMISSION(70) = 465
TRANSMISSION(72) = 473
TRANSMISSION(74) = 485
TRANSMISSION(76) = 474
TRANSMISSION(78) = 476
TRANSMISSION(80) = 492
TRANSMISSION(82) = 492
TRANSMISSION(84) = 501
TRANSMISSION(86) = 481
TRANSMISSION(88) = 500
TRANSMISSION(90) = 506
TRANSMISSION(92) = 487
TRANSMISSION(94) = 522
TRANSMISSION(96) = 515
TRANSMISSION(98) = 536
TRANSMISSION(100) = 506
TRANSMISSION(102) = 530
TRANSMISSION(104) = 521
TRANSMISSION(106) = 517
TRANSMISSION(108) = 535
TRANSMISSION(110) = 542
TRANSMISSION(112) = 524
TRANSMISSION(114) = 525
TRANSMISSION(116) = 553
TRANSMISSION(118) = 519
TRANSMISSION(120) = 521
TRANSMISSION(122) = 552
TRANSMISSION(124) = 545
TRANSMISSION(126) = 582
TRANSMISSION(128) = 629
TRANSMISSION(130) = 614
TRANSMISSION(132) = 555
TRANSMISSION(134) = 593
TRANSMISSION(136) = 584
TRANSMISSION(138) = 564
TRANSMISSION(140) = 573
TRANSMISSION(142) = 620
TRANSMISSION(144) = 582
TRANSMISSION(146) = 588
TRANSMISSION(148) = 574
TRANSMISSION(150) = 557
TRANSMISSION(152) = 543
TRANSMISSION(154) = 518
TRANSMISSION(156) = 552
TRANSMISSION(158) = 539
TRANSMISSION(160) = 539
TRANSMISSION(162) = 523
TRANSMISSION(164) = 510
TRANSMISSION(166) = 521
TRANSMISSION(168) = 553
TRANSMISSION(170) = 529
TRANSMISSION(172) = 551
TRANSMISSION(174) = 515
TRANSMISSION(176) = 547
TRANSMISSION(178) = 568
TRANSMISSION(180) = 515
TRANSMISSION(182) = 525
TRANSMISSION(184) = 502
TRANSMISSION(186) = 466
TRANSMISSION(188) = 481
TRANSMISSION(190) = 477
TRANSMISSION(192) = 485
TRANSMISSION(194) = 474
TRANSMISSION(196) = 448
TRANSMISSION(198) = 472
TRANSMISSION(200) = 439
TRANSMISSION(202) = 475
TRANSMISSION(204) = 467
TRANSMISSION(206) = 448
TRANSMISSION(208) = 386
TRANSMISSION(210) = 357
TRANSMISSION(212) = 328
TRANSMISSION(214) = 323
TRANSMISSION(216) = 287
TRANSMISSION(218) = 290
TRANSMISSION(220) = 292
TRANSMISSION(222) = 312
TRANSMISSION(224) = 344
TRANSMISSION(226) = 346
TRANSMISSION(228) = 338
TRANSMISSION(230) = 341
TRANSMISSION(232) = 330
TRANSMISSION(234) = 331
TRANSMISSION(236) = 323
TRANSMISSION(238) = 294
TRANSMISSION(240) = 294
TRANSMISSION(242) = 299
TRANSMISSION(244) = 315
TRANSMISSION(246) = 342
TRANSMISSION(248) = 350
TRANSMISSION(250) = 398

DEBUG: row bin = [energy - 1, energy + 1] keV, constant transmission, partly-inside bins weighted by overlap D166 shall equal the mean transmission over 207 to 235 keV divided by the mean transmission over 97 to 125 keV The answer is 0.62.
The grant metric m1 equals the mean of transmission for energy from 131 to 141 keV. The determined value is 574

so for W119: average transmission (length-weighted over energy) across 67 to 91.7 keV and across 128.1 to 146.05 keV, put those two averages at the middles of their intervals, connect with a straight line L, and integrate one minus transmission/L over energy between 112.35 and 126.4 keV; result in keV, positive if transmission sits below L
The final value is 0.4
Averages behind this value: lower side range 486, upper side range 588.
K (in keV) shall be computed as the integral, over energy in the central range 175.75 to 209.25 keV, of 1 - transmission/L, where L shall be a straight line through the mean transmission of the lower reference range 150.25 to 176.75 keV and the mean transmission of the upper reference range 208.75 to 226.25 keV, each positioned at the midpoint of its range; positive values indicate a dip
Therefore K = -4.81 keV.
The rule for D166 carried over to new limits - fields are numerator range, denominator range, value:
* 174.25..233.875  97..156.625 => 0.75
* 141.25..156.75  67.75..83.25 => 1.18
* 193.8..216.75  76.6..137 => 0.77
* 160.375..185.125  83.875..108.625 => 1.03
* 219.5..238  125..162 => 0.57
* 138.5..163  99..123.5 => 1.06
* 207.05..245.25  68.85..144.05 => 0.61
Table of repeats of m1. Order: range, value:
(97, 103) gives 524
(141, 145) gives 601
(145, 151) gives 573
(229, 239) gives 324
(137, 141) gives 568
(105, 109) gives 526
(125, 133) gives 595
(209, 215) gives 336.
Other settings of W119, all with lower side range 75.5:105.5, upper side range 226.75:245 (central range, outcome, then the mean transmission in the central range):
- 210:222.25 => 1.2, 309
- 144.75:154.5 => -3.0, 559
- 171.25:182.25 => -4.0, 537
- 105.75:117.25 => -1.4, 533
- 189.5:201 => -2.9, 465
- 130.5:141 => -3.1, 576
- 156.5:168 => -3.3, 530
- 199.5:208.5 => -2.2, 446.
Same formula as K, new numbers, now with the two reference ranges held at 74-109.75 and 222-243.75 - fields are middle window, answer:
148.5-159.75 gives -3.1 keV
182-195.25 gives -3.6 keV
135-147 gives -3.9 keV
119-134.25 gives -3.7 keV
